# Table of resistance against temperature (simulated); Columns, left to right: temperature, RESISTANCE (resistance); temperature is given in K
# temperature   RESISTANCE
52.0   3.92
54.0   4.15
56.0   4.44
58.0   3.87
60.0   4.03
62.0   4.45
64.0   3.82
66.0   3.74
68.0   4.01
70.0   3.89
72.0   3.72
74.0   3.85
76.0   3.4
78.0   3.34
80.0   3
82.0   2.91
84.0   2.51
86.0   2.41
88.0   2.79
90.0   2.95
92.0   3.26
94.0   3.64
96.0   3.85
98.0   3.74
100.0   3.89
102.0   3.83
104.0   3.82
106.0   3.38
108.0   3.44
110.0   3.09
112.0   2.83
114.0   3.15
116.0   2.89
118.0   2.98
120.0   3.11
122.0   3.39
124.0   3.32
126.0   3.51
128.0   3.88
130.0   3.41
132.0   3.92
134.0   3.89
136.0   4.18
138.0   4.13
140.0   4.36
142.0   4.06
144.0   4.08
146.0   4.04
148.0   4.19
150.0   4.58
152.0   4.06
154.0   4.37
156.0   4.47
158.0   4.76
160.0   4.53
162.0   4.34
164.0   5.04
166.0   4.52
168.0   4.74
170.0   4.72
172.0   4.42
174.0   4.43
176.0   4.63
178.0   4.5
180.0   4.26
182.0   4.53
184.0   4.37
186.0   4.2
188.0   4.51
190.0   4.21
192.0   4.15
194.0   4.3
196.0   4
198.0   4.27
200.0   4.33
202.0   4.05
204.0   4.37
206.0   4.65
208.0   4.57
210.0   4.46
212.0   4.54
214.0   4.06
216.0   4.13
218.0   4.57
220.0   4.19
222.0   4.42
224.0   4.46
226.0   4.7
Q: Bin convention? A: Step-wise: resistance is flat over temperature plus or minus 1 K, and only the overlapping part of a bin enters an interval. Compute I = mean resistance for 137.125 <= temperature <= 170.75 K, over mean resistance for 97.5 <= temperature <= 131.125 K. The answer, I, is 1.30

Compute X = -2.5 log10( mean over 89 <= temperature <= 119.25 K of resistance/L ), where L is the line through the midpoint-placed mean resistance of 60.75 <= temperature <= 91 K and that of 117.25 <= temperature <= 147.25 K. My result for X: 0.06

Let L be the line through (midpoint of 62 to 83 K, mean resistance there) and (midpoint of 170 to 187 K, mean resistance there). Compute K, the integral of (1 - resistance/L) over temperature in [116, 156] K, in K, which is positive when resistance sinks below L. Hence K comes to 2.5 K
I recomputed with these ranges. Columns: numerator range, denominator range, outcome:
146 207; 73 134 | 1.33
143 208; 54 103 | 1.23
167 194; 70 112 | 1.33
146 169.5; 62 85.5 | 1.29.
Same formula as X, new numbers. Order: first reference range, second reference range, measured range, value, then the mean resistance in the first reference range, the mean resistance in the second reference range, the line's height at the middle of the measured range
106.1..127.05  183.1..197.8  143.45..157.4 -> -0.17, 3.18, 4.25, 3.67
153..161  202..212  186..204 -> 0.06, 4.53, 4.47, 4.48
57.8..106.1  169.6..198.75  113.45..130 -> 0.17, 3.52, 4.36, 3.85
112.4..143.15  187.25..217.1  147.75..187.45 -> -0.13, 3.6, 4.31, 3.98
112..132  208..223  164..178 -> -0.19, 3.3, 4.35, 3.85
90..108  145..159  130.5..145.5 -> 0.03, 3.62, 4.35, 4.16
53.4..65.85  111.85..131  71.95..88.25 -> 0.24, 4.1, 3.27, 3.82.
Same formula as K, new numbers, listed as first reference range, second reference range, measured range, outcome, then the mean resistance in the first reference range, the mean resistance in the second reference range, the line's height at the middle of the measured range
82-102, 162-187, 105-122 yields 2.1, 3.24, 4.52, 3.57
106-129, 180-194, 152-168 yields -2.7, 3.24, 4.32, 3.9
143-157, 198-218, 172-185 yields -0.4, 4.26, 4.36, 4.31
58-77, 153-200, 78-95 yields 4.4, 3.88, 4.44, 3.98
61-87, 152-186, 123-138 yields 1.2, 3.47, 4.52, 4.09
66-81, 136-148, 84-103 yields 2.2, 3.61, 4.14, 3.77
